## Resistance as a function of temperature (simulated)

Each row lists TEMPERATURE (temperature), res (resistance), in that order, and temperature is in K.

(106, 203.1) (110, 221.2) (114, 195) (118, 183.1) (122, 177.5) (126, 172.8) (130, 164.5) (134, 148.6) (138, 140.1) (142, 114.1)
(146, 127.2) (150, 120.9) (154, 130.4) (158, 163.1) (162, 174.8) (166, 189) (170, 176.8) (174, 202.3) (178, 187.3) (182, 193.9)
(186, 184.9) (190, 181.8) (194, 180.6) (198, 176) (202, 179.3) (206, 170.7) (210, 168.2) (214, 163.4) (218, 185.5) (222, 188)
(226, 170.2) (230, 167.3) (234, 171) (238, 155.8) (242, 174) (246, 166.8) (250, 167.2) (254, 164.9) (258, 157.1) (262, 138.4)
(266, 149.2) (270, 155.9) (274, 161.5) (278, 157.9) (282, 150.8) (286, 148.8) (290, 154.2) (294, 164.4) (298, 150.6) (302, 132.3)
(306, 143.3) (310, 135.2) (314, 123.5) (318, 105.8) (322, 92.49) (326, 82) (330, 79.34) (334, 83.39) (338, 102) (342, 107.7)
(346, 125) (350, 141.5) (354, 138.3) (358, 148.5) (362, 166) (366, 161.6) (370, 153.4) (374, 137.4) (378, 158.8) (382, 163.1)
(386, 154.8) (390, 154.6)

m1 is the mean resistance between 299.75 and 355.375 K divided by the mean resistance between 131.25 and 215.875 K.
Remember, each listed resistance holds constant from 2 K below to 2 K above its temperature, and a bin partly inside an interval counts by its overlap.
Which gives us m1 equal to 0.69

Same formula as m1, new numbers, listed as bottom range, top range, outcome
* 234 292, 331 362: 0.78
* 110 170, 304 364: 0.74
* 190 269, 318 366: 0.69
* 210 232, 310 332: 0.57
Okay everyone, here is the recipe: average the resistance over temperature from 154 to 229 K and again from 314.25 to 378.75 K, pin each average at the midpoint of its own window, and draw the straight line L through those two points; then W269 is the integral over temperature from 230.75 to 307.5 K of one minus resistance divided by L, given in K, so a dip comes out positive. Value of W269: -2.9 K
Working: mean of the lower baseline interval 178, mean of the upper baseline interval 123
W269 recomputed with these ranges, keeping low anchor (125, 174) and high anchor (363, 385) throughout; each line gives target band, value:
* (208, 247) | -4.3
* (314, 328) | 5.2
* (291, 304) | 0.4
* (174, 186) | -3.0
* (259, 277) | 0.3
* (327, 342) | 6.3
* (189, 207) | -2.8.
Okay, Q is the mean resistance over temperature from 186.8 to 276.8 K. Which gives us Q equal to 168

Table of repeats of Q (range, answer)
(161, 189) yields 187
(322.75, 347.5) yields 95.8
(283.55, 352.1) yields 122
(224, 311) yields 156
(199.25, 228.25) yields 175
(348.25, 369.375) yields 151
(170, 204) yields 185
